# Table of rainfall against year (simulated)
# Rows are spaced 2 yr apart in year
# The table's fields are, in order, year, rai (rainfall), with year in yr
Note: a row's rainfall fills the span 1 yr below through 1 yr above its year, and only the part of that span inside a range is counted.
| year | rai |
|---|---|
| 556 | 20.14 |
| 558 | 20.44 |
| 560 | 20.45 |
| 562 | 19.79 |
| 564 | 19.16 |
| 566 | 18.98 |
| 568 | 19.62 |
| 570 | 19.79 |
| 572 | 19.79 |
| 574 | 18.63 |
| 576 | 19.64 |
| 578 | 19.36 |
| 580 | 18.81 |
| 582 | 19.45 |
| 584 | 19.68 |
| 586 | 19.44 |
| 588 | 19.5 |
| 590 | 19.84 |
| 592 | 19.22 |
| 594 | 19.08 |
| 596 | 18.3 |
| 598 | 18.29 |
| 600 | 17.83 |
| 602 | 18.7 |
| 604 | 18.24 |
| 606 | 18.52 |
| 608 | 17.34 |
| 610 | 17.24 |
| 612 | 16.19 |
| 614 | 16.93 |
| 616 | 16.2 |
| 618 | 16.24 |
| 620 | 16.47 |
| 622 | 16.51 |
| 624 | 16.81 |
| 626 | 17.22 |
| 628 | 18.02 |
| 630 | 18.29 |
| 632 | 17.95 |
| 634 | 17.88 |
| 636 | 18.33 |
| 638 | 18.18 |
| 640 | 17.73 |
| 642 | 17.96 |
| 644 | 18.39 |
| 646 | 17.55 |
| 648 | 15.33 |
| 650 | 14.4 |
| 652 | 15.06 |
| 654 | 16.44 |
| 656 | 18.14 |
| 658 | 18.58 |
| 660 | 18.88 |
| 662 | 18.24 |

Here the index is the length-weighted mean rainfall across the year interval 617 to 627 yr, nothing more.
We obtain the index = 16.6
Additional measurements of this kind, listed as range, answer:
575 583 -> 19.3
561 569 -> 19.4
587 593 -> 19.5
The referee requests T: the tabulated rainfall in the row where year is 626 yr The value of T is 17.22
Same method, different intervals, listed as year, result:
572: 19.79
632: 17.95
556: 20.14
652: 15.06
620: 16.47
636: 18.33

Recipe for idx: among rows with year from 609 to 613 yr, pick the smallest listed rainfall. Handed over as 16.19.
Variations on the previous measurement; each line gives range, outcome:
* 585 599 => 18.29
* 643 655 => 14.4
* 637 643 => 17.73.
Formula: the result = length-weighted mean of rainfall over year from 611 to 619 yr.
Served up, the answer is 16.4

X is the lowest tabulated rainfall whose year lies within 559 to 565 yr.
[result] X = 19.16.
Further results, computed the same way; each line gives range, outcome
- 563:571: 18.98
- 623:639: 16.81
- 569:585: 18.63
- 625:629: 17.22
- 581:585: 19.45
